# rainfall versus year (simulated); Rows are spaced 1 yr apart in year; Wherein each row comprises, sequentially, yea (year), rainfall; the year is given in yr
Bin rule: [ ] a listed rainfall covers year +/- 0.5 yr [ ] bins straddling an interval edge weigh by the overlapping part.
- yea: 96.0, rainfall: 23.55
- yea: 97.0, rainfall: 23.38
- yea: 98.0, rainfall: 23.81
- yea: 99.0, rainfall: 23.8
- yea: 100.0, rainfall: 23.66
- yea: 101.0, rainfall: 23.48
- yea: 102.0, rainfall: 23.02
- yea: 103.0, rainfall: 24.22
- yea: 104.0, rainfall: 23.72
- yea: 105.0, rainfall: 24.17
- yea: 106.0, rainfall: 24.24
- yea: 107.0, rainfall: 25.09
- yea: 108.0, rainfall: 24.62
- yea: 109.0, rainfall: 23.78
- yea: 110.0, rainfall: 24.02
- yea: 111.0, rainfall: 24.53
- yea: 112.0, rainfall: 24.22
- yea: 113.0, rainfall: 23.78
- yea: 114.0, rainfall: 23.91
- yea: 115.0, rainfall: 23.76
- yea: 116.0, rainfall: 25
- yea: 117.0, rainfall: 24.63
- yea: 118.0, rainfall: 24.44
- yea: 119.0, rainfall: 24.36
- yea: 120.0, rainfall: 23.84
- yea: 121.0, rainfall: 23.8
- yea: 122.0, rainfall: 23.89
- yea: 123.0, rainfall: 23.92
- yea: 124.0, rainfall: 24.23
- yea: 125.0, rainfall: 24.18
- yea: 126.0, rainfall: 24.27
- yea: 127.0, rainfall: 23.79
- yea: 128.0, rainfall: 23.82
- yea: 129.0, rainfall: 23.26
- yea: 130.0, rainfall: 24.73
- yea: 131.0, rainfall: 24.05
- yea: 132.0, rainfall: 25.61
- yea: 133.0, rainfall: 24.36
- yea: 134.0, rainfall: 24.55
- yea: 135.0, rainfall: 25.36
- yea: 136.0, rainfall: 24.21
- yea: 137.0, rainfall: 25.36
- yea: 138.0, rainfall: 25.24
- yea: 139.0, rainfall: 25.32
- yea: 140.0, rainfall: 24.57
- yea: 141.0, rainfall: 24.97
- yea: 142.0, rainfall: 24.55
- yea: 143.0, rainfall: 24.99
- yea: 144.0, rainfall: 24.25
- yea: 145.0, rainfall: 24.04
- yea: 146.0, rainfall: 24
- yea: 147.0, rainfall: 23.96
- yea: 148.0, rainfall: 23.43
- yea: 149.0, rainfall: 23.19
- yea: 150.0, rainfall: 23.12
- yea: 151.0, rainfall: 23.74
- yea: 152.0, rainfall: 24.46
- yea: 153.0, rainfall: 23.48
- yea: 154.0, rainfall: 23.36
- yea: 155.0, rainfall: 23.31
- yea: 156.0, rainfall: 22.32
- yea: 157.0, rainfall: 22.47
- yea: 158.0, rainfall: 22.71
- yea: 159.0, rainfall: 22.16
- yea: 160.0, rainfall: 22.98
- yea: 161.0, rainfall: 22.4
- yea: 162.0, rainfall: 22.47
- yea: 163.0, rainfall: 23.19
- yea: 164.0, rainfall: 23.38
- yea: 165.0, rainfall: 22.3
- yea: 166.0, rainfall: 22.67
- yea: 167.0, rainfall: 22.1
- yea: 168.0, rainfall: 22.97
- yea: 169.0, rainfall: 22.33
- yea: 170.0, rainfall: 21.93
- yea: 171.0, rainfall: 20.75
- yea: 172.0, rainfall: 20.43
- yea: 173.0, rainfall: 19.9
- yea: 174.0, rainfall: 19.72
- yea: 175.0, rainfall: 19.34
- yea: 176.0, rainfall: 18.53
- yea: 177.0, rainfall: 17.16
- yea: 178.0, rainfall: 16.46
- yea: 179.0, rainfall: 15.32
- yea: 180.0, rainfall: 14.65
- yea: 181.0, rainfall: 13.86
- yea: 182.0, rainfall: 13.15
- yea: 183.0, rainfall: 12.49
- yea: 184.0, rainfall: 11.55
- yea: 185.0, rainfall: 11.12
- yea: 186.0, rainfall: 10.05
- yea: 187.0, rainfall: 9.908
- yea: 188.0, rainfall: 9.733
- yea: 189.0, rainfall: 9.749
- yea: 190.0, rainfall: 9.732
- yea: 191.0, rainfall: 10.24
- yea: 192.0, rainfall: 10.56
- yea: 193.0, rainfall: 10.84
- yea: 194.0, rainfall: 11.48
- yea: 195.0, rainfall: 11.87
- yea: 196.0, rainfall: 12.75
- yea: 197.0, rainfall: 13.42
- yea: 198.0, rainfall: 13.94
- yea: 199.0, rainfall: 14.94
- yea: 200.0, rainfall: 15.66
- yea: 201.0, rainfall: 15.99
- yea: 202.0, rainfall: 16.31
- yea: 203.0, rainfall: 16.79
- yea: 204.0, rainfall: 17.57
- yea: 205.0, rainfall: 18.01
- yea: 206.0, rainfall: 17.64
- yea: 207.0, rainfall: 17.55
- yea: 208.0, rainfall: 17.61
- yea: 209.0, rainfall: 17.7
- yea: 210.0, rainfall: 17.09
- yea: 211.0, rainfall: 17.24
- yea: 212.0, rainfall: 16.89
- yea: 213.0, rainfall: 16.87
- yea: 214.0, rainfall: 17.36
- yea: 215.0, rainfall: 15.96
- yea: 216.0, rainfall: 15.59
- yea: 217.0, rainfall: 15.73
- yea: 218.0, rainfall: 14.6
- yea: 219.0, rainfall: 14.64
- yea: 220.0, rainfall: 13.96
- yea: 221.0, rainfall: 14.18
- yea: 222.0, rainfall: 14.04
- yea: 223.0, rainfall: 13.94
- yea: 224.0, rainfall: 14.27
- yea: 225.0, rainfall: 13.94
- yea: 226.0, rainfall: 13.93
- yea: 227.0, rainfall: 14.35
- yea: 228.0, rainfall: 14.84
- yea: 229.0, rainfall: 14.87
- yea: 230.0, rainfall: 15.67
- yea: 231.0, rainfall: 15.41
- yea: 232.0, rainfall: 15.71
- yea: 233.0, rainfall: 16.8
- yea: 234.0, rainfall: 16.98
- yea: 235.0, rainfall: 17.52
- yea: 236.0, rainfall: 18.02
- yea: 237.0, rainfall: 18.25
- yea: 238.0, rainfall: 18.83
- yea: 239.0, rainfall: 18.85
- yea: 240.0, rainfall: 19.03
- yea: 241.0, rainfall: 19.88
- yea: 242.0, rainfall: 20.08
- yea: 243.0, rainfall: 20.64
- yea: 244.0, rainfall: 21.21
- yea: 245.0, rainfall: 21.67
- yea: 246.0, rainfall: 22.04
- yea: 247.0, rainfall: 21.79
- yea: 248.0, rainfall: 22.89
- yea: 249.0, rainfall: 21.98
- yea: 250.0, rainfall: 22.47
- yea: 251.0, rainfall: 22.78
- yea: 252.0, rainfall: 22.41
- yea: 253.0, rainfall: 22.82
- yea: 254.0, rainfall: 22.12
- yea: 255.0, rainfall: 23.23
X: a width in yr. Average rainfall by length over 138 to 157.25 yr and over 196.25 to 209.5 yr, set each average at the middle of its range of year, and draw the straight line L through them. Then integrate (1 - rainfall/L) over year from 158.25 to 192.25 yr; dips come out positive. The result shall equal 5.20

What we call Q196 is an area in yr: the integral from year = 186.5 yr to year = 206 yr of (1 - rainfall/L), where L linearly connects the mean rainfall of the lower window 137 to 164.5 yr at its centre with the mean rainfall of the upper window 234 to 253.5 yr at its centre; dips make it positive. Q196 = 7.8 yr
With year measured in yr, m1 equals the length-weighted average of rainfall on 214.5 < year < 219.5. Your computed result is 15.3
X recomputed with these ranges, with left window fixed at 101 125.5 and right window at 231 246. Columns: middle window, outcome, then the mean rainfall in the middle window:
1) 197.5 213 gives 2.7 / 16.7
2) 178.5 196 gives 7.9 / 11.6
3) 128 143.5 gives -1.0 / 24.7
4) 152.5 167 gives -0.4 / 22.8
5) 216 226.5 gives 2.8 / 14.4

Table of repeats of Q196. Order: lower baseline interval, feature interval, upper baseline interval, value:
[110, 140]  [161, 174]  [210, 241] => -0.70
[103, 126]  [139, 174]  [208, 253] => -1.90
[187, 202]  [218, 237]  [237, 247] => 2.75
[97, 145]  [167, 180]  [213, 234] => 0.08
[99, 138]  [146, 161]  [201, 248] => -0.92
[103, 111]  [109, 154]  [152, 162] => -1.28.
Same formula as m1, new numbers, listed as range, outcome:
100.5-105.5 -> 23.7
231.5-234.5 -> 16.5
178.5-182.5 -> 14.2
